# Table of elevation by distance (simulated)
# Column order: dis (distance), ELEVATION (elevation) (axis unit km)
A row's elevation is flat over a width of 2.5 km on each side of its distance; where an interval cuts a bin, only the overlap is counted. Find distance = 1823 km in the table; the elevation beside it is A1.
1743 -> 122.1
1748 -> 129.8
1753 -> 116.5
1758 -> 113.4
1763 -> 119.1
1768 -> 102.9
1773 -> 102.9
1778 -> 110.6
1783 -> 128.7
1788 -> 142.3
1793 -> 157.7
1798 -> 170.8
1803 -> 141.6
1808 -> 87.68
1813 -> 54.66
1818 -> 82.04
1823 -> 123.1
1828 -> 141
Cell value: 123.1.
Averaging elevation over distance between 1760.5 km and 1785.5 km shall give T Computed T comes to 113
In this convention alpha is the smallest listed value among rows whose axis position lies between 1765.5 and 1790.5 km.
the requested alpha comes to 102.9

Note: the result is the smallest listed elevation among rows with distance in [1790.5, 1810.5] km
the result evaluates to 87.68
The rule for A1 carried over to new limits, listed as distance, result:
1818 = 82.04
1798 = 170.8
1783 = 128.7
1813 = 54.66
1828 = 141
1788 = 142.3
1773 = 102.9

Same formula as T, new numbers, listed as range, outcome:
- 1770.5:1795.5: 128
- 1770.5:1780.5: 107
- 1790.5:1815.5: 122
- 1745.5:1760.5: 120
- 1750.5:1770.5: 113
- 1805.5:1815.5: 71.2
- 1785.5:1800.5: 157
